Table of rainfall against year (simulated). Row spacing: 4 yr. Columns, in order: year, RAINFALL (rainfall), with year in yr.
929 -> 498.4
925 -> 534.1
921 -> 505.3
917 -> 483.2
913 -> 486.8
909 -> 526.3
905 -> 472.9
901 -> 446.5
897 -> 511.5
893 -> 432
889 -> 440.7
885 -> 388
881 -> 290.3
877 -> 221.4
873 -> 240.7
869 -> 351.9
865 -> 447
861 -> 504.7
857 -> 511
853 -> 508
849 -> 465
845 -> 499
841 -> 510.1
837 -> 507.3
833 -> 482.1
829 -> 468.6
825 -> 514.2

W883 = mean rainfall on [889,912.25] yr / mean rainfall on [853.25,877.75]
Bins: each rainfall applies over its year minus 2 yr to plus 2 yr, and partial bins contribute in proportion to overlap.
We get 1.20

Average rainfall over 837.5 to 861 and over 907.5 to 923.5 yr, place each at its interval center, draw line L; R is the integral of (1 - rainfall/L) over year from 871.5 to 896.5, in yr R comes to 7.6 yr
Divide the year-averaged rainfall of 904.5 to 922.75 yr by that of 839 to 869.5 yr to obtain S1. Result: 1.0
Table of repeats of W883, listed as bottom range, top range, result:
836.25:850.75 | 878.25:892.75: 0.75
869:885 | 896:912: 1.74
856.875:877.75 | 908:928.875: 1.34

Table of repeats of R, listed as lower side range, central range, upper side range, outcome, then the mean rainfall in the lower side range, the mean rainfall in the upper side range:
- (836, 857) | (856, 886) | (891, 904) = 7.4 yr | 499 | 464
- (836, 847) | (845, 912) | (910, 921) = 9.8 yr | 505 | 492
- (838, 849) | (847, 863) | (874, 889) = -2.1 yr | 498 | 315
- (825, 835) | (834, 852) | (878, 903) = -1.1 yr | 483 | 410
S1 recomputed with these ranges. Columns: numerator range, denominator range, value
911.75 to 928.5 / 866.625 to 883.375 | 1.78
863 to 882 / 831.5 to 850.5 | 0.63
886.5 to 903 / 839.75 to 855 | 0.92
